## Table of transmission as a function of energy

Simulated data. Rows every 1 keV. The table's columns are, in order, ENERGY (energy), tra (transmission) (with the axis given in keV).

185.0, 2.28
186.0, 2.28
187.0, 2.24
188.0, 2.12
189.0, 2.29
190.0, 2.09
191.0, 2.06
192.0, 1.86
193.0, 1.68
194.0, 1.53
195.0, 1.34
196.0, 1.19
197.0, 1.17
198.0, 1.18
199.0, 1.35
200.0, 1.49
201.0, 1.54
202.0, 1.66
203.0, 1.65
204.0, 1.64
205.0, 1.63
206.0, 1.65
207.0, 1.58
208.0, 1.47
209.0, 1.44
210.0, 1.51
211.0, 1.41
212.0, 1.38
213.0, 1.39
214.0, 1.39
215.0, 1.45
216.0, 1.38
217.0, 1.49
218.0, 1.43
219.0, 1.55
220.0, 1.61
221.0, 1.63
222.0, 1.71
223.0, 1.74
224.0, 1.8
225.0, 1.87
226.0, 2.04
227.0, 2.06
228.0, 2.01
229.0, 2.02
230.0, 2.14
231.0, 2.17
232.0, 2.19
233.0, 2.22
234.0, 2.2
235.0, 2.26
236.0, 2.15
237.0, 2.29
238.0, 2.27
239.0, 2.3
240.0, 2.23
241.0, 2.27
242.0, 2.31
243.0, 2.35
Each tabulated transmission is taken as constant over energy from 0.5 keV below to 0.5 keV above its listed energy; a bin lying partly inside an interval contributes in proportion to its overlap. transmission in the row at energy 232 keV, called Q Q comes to 2.19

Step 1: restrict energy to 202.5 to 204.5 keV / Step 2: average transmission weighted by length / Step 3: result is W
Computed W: 1.65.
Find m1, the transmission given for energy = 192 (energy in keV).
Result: 1.86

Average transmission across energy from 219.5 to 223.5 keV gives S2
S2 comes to 1.67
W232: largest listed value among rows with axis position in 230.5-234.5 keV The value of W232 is 2.22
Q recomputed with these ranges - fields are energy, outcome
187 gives 2.24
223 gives 1.74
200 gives 1.49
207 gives 1.58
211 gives 1.41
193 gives 1.68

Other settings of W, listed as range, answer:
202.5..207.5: 1.63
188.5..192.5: 2.08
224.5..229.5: 2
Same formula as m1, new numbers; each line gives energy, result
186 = 2.28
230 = 2.14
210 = 1.51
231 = 2.17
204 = 1.64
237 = 2.29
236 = 2.15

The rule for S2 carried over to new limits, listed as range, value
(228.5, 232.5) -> 2.13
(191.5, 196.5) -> 1.52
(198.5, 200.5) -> 1.42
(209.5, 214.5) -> 1.42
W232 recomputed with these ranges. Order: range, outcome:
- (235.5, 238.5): 2.29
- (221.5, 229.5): 2.06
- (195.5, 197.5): 1.19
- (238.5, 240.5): 2.3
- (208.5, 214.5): 1.51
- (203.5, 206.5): 1.65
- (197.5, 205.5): 1.66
